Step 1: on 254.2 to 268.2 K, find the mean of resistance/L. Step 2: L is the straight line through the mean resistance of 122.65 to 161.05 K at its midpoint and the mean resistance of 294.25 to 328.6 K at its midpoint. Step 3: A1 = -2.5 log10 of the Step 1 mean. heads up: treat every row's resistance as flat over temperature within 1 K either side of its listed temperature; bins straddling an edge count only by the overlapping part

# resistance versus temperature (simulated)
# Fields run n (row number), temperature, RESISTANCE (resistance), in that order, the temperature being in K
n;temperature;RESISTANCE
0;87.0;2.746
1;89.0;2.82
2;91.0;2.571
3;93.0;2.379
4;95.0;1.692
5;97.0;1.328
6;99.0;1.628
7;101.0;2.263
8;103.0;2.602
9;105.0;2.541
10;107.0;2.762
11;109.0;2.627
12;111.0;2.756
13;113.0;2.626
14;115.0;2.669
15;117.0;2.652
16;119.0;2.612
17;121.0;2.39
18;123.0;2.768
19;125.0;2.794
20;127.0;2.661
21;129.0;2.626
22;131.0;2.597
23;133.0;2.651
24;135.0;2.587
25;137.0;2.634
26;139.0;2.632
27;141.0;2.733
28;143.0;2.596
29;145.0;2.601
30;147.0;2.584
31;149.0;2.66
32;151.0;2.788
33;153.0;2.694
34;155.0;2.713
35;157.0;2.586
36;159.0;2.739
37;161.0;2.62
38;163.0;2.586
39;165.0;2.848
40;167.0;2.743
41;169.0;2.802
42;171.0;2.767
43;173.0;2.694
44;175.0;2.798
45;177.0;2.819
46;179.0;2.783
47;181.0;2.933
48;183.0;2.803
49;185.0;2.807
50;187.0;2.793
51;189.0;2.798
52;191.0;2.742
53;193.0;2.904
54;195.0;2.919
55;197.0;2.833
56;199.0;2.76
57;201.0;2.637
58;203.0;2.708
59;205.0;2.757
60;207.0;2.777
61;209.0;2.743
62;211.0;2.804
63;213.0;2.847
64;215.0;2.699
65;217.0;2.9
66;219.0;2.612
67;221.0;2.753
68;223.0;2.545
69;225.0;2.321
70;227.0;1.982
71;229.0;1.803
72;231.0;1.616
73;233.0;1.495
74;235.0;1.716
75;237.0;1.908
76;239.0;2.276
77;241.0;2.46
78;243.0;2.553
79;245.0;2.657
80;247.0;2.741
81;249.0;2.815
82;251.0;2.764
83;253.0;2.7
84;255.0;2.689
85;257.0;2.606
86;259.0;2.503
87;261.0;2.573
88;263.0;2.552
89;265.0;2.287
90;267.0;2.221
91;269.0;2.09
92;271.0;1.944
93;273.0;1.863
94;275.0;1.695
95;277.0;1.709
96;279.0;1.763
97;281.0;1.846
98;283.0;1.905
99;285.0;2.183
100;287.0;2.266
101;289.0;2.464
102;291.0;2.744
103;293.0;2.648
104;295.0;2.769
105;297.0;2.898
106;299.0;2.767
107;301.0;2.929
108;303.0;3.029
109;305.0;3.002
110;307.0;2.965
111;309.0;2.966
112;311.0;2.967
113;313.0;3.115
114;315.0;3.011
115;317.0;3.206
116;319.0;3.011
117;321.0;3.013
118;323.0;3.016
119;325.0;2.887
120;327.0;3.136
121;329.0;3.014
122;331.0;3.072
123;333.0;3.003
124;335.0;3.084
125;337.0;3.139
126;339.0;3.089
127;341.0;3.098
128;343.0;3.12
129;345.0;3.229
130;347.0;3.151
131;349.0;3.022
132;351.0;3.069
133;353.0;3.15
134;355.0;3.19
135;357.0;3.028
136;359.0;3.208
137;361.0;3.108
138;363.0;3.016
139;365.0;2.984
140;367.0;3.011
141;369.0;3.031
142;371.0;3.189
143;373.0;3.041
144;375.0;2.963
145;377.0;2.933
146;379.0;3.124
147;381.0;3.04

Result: 0.165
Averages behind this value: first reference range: 2.66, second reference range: 2.98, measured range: 2.48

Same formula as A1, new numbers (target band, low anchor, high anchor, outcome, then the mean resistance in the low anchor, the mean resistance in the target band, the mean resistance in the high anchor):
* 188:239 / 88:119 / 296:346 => 0.09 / 2.4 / 2.5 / 3.03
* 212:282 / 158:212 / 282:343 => 0.22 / 2.77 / 2.3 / 2.88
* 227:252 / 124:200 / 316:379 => 0.28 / 2.73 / 2.22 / 3.07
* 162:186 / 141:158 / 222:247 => -0.11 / 2.66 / 2.78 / 2.14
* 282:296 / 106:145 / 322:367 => 0.22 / 2.65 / 2.43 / 3.08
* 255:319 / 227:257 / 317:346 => 0.08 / 2.3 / 2.51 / 3.07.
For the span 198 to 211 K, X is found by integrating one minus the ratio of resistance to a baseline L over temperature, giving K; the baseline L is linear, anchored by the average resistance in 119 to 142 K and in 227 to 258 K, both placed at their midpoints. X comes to -1.69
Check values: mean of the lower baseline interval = 2.64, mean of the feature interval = 2.74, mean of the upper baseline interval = 2.31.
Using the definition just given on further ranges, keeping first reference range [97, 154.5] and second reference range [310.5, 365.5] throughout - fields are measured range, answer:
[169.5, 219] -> -0.93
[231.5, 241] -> 3.14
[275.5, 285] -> 3.56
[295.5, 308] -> 0.28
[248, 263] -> 1.18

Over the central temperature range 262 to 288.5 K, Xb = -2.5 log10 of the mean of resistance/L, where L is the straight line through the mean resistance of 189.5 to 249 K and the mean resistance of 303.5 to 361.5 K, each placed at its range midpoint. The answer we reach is 0.34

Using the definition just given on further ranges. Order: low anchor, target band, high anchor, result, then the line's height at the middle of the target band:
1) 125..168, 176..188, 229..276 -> -0.12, 2.54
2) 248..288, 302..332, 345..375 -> -0.13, 2.69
